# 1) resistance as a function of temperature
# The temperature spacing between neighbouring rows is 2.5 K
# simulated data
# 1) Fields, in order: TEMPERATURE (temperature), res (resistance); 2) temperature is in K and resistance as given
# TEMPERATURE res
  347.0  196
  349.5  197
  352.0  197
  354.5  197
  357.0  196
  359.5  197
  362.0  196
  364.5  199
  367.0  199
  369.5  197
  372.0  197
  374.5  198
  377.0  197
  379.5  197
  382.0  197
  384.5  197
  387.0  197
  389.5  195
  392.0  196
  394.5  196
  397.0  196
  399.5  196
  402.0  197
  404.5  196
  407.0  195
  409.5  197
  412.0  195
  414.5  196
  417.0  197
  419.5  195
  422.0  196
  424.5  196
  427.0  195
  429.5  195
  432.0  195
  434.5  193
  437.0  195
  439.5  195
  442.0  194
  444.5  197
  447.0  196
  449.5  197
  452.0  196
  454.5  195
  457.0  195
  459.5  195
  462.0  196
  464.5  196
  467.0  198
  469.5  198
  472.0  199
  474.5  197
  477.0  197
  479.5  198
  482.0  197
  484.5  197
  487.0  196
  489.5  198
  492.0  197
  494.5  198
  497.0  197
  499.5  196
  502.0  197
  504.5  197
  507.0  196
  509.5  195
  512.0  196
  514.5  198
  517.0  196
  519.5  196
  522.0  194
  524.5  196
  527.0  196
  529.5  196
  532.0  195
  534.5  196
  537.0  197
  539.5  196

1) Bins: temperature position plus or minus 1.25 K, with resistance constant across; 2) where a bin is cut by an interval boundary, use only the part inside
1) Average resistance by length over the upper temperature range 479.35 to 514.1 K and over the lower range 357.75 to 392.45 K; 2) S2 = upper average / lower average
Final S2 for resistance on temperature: 1.00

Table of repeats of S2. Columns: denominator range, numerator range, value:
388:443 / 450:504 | 1.01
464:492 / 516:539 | 0.99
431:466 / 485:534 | 1.00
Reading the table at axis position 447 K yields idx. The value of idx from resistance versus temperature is 196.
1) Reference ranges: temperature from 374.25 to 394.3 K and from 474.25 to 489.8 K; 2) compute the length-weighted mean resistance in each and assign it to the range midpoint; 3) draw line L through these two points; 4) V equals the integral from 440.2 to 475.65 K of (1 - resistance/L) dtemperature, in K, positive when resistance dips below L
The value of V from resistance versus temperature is 0.1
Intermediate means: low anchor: 197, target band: 196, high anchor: 197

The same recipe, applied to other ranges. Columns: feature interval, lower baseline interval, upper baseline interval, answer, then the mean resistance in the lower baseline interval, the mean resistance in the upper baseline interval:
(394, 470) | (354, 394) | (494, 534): 0.34 K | 197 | 196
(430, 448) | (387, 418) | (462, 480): 0.16 K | 196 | 197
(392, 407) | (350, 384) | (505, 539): 0.07 K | 197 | 196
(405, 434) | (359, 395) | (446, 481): 0.19 K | 197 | 197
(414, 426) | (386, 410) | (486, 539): 0.01 K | 196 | 196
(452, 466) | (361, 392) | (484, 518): 0.10 K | 197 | 197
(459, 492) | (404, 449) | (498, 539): -0.23 K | 195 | 196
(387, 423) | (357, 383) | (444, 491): 0.21 K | 197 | 197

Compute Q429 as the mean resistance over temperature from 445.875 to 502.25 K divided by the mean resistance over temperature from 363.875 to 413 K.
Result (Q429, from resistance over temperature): 1.0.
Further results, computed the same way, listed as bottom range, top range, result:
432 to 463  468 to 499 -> 1.01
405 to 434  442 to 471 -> 1.00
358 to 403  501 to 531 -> 1.00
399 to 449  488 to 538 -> 1.00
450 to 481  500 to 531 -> 1.00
